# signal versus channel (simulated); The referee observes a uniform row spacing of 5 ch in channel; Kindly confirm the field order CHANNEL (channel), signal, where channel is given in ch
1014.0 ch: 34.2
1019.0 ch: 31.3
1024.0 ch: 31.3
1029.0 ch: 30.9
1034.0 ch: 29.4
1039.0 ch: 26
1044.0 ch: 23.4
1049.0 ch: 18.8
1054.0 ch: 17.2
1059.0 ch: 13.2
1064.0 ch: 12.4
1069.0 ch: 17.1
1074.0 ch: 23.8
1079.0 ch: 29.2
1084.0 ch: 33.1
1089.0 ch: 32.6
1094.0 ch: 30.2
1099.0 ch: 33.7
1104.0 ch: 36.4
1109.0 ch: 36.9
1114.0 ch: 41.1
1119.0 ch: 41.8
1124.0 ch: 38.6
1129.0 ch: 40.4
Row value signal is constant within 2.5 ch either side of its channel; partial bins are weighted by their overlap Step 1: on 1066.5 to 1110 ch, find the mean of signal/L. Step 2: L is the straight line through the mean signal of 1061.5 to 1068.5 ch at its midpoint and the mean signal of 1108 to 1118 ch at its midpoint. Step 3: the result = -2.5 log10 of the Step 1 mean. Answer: -0.165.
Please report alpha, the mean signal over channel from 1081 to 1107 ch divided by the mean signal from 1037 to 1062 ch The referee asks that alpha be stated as 1.71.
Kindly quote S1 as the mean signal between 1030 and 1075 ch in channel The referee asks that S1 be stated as 20.4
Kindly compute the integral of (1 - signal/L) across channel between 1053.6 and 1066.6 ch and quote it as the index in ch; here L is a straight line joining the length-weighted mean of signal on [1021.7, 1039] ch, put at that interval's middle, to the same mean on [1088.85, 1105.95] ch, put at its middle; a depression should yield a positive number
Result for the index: 7.3 ch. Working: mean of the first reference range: 29.9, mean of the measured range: 13.8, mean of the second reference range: 33.2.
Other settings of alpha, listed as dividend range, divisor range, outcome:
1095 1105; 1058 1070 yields 2.44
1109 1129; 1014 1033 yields 1.27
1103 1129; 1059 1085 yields 1.82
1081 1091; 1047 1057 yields 1.84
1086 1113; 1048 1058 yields 2.00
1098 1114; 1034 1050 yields 1.52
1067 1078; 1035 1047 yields 0.87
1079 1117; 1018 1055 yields 1.32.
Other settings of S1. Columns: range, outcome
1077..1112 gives 33.3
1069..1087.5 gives 27.3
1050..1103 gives 24.4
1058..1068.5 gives 13.6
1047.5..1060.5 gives 16.5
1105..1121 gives 39.5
